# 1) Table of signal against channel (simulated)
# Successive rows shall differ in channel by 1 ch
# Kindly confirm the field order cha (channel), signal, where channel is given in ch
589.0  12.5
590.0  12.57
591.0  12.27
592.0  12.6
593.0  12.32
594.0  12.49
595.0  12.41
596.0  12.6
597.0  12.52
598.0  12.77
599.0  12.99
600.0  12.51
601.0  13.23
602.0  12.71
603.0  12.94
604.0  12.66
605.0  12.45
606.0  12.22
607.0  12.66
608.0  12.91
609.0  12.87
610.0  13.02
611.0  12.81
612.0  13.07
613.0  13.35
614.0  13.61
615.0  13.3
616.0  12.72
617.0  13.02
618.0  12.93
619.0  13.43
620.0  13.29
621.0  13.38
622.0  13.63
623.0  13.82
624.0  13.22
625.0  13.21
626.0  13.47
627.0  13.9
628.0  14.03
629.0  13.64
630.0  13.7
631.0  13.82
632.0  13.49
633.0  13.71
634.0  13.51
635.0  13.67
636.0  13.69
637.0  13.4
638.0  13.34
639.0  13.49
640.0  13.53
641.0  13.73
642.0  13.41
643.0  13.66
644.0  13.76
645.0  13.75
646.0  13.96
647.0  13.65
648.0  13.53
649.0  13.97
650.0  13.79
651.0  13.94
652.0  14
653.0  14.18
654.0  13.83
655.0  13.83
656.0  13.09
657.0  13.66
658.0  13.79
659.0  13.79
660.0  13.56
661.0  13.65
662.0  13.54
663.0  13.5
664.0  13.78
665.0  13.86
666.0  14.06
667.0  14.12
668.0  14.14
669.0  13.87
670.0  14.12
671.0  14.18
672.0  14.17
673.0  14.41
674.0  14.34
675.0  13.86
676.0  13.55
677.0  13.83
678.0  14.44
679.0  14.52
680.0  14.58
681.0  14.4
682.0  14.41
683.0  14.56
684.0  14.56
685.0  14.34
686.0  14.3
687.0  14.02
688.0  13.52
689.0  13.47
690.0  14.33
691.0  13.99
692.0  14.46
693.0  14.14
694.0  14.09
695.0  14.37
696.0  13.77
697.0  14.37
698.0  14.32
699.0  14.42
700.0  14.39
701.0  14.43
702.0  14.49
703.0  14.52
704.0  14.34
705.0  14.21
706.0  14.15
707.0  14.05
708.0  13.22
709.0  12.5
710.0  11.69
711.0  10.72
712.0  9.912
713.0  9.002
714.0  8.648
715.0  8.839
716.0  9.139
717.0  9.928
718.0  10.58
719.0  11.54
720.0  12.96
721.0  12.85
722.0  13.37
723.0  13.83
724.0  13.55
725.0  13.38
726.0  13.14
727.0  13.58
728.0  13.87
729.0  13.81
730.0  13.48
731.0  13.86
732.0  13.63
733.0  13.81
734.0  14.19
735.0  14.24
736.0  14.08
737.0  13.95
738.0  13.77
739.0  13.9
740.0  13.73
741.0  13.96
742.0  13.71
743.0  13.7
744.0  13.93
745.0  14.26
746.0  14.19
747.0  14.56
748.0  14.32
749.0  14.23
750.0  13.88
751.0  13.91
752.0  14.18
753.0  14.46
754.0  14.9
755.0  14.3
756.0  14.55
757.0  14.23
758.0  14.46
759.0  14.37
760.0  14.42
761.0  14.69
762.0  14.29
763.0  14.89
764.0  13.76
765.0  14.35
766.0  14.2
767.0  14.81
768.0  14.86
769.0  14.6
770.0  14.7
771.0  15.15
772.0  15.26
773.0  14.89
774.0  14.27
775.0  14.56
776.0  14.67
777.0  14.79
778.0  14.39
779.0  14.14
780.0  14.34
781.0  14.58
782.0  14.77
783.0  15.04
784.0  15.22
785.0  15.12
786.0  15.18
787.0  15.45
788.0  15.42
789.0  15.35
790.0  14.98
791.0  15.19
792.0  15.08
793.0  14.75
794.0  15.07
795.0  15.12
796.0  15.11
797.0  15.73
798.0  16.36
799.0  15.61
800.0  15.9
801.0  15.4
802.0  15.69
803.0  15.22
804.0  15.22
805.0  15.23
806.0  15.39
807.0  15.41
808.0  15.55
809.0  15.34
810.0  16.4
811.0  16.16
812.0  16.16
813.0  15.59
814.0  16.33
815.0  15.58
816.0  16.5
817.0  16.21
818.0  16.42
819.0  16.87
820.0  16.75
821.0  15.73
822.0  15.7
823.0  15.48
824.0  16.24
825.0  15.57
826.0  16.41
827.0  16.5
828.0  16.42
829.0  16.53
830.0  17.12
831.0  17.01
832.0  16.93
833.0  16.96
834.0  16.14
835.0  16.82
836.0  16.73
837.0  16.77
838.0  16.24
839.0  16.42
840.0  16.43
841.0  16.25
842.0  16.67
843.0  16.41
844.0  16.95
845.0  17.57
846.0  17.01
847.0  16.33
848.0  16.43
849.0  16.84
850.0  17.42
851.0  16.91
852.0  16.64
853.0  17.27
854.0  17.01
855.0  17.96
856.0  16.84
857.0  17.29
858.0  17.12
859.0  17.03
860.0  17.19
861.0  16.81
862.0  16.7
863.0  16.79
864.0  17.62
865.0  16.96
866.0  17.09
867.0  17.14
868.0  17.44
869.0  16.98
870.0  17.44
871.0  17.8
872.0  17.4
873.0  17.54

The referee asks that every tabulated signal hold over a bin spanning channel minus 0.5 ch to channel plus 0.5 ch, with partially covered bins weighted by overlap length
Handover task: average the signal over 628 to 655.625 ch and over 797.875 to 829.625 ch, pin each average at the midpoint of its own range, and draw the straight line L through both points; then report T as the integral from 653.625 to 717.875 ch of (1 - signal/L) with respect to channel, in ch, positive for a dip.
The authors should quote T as 3.5 ch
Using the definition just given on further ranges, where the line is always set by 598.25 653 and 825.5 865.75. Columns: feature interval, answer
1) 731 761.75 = 2.27 ch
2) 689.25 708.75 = 0.46 ch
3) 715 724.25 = 1.93 ch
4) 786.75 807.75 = 0.92 ch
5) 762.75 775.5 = 0.81 ch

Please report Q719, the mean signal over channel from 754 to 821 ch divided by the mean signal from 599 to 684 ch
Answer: 1.11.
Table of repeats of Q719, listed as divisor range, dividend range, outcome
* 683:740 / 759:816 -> 1.14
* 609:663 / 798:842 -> 1.19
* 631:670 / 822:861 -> 1.22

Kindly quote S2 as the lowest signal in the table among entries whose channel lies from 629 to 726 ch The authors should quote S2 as 8.648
